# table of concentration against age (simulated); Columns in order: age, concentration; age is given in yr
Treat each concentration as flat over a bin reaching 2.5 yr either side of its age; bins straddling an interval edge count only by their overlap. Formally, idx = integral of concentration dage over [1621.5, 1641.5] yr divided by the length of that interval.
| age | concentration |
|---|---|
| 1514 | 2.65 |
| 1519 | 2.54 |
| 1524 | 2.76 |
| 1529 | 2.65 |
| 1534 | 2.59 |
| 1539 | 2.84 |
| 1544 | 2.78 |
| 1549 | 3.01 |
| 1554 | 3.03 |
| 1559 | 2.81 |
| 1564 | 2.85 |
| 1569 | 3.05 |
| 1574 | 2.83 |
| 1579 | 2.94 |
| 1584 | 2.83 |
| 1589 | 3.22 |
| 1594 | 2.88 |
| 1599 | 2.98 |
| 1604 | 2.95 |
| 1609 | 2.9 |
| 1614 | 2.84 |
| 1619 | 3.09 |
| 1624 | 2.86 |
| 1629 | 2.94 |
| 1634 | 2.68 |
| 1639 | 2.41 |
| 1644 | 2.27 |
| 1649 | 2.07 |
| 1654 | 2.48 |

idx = 2.72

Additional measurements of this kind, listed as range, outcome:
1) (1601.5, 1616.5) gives 2.9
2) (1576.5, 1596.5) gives 2.97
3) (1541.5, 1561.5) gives 2.91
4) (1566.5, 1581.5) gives 2.94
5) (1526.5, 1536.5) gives 2.62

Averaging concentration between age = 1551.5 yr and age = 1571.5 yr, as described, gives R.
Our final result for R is 2.94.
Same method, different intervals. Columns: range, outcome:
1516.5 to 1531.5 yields 2.65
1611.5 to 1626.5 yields 2.93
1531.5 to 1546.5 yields 2.74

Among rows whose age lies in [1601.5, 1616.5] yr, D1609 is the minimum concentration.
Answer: 2.84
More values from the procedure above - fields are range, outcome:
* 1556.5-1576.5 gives 2.81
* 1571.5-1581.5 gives 2.83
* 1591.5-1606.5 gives 2.88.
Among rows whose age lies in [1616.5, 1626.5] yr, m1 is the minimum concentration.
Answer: 2.86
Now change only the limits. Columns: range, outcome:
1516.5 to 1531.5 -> 2.54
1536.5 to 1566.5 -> 2.78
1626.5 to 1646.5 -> 2.27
